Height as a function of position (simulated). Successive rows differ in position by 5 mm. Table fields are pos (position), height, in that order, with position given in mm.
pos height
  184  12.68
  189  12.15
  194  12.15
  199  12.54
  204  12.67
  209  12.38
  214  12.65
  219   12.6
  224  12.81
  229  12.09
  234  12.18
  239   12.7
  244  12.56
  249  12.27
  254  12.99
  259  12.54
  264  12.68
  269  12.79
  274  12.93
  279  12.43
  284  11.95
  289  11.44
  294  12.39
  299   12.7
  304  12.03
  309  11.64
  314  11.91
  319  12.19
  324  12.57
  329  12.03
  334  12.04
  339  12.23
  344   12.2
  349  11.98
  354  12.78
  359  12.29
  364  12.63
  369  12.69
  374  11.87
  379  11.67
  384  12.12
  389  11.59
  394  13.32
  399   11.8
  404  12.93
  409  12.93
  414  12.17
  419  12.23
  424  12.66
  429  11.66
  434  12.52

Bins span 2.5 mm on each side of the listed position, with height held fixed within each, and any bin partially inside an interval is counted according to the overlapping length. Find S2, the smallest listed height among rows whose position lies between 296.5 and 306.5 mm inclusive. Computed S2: 12.03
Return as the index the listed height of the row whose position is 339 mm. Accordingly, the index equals 12.23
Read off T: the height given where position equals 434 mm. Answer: 12.52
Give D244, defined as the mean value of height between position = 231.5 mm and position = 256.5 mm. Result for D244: 12.5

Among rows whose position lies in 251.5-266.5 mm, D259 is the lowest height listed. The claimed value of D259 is 12.54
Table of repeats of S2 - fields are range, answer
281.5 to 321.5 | 11.44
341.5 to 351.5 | 11.98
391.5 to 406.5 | 11.8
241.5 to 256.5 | 12.27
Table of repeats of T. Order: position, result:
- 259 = 12.54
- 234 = 12.18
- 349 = 11.98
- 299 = 12.7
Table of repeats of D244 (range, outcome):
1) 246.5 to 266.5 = 12.6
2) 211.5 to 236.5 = 12.5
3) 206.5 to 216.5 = 12.5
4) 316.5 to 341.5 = 12.2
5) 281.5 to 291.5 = 11.7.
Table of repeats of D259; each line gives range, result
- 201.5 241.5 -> 12.09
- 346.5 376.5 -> 11.87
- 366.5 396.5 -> 11.59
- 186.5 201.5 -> 12.15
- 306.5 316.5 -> 11.64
